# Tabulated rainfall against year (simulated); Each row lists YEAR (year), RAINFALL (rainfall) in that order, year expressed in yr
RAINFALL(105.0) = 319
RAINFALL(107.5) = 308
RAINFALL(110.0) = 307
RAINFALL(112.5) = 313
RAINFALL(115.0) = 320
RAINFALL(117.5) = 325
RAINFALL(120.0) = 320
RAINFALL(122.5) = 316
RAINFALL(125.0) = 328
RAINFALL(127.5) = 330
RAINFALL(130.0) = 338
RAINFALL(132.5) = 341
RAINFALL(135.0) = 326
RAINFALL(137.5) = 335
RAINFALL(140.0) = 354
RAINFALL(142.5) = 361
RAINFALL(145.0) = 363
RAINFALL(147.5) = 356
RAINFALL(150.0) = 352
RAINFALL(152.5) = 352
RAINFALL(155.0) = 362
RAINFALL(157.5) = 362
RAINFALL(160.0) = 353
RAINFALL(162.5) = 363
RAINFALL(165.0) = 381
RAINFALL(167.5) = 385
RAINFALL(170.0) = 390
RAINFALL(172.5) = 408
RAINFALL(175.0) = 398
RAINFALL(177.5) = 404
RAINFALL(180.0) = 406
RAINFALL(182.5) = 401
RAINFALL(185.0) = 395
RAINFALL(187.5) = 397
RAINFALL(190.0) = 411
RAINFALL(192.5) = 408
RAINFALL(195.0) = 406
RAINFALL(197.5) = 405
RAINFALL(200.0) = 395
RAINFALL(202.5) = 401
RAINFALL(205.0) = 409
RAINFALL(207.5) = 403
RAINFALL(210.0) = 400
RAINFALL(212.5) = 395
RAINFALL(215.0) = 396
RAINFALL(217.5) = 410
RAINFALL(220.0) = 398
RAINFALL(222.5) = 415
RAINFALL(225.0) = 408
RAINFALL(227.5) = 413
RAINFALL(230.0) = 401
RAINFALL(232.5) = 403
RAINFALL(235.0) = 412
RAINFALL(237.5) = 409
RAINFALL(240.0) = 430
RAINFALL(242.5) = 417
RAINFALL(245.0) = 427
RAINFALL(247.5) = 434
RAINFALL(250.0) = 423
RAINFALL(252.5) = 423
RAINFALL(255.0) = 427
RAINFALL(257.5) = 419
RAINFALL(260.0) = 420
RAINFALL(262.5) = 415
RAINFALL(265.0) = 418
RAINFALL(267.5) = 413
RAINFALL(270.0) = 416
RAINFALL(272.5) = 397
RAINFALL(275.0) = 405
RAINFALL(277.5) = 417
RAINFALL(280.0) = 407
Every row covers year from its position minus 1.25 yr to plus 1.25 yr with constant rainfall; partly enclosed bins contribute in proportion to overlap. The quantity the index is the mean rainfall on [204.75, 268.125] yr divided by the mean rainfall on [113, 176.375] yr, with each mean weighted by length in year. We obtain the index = 1.17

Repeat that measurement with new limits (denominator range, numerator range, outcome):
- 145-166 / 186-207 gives 1.12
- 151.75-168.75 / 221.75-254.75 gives 1.14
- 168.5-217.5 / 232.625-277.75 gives 1.04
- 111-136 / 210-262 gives 1.27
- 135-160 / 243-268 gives 1.19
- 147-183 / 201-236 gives 1.07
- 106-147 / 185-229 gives 1.22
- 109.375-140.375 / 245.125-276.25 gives 1.28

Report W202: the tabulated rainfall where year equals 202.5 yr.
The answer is 401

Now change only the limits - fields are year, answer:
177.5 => 404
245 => 427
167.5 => 385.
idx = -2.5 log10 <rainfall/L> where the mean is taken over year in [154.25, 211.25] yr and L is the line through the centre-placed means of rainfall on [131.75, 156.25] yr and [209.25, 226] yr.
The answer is -0.04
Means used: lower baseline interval 350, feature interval 393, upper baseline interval 403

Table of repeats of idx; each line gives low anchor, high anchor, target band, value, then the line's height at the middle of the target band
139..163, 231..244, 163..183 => -0.065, 372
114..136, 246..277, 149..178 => -0.067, 353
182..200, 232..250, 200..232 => 0.020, 411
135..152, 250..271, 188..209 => -0.059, 383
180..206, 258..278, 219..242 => -0.006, 408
